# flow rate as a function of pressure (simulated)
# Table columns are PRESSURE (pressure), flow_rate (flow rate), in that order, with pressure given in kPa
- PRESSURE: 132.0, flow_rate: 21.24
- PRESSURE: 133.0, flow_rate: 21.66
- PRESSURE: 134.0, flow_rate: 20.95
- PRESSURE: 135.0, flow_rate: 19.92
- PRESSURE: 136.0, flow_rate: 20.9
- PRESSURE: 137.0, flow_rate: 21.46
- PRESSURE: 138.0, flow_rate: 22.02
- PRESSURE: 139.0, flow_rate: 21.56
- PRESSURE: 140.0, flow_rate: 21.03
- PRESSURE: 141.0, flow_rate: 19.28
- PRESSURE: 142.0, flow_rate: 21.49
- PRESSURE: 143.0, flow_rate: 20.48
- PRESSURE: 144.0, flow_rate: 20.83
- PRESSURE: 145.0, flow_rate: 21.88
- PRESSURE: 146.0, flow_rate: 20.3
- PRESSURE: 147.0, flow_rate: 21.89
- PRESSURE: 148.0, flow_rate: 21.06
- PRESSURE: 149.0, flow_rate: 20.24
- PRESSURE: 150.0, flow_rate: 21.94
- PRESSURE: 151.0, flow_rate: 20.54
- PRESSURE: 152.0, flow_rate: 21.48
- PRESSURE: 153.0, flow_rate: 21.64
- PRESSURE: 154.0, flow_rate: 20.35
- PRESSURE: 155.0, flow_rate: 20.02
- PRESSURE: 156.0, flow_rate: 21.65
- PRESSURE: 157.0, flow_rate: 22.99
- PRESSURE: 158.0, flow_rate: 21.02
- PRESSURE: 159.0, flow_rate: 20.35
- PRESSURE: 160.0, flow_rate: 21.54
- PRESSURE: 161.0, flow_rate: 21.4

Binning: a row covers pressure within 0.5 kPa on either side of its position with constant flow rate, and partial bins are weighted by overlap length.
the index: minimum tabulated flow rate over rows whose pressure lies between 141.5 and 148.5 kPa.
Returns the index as 20.3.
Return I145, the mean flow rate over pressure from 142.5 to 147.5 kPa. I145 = 21.1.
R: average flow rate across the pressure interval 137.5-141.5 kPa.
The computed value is 21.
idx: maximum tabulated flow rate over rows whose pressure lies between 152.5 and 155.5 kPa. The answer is 21.64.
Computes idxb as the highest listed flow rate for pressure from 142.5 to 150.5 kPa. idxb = 21.94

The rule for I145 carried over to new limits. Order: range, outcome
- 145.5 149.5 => 20.9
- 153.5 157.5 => 21.3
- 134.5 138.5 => 21.1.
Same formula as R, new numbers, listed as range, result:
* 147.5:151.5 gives 20.9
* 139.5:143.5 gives 20.6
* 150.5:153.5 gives 21.2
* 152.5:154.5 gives 21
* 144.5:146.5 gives 21.1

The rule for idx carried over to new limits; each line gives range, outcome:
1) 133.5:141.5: 22.02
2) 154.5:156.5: 21.65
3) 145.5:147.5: 21.89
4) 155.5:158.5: 22.99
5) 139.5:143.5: 21.49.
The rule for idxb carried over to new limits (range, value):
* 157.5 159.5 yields 21.02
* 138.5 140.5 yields 21.56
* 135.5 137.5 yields 21.46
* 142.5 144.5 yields 20.83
